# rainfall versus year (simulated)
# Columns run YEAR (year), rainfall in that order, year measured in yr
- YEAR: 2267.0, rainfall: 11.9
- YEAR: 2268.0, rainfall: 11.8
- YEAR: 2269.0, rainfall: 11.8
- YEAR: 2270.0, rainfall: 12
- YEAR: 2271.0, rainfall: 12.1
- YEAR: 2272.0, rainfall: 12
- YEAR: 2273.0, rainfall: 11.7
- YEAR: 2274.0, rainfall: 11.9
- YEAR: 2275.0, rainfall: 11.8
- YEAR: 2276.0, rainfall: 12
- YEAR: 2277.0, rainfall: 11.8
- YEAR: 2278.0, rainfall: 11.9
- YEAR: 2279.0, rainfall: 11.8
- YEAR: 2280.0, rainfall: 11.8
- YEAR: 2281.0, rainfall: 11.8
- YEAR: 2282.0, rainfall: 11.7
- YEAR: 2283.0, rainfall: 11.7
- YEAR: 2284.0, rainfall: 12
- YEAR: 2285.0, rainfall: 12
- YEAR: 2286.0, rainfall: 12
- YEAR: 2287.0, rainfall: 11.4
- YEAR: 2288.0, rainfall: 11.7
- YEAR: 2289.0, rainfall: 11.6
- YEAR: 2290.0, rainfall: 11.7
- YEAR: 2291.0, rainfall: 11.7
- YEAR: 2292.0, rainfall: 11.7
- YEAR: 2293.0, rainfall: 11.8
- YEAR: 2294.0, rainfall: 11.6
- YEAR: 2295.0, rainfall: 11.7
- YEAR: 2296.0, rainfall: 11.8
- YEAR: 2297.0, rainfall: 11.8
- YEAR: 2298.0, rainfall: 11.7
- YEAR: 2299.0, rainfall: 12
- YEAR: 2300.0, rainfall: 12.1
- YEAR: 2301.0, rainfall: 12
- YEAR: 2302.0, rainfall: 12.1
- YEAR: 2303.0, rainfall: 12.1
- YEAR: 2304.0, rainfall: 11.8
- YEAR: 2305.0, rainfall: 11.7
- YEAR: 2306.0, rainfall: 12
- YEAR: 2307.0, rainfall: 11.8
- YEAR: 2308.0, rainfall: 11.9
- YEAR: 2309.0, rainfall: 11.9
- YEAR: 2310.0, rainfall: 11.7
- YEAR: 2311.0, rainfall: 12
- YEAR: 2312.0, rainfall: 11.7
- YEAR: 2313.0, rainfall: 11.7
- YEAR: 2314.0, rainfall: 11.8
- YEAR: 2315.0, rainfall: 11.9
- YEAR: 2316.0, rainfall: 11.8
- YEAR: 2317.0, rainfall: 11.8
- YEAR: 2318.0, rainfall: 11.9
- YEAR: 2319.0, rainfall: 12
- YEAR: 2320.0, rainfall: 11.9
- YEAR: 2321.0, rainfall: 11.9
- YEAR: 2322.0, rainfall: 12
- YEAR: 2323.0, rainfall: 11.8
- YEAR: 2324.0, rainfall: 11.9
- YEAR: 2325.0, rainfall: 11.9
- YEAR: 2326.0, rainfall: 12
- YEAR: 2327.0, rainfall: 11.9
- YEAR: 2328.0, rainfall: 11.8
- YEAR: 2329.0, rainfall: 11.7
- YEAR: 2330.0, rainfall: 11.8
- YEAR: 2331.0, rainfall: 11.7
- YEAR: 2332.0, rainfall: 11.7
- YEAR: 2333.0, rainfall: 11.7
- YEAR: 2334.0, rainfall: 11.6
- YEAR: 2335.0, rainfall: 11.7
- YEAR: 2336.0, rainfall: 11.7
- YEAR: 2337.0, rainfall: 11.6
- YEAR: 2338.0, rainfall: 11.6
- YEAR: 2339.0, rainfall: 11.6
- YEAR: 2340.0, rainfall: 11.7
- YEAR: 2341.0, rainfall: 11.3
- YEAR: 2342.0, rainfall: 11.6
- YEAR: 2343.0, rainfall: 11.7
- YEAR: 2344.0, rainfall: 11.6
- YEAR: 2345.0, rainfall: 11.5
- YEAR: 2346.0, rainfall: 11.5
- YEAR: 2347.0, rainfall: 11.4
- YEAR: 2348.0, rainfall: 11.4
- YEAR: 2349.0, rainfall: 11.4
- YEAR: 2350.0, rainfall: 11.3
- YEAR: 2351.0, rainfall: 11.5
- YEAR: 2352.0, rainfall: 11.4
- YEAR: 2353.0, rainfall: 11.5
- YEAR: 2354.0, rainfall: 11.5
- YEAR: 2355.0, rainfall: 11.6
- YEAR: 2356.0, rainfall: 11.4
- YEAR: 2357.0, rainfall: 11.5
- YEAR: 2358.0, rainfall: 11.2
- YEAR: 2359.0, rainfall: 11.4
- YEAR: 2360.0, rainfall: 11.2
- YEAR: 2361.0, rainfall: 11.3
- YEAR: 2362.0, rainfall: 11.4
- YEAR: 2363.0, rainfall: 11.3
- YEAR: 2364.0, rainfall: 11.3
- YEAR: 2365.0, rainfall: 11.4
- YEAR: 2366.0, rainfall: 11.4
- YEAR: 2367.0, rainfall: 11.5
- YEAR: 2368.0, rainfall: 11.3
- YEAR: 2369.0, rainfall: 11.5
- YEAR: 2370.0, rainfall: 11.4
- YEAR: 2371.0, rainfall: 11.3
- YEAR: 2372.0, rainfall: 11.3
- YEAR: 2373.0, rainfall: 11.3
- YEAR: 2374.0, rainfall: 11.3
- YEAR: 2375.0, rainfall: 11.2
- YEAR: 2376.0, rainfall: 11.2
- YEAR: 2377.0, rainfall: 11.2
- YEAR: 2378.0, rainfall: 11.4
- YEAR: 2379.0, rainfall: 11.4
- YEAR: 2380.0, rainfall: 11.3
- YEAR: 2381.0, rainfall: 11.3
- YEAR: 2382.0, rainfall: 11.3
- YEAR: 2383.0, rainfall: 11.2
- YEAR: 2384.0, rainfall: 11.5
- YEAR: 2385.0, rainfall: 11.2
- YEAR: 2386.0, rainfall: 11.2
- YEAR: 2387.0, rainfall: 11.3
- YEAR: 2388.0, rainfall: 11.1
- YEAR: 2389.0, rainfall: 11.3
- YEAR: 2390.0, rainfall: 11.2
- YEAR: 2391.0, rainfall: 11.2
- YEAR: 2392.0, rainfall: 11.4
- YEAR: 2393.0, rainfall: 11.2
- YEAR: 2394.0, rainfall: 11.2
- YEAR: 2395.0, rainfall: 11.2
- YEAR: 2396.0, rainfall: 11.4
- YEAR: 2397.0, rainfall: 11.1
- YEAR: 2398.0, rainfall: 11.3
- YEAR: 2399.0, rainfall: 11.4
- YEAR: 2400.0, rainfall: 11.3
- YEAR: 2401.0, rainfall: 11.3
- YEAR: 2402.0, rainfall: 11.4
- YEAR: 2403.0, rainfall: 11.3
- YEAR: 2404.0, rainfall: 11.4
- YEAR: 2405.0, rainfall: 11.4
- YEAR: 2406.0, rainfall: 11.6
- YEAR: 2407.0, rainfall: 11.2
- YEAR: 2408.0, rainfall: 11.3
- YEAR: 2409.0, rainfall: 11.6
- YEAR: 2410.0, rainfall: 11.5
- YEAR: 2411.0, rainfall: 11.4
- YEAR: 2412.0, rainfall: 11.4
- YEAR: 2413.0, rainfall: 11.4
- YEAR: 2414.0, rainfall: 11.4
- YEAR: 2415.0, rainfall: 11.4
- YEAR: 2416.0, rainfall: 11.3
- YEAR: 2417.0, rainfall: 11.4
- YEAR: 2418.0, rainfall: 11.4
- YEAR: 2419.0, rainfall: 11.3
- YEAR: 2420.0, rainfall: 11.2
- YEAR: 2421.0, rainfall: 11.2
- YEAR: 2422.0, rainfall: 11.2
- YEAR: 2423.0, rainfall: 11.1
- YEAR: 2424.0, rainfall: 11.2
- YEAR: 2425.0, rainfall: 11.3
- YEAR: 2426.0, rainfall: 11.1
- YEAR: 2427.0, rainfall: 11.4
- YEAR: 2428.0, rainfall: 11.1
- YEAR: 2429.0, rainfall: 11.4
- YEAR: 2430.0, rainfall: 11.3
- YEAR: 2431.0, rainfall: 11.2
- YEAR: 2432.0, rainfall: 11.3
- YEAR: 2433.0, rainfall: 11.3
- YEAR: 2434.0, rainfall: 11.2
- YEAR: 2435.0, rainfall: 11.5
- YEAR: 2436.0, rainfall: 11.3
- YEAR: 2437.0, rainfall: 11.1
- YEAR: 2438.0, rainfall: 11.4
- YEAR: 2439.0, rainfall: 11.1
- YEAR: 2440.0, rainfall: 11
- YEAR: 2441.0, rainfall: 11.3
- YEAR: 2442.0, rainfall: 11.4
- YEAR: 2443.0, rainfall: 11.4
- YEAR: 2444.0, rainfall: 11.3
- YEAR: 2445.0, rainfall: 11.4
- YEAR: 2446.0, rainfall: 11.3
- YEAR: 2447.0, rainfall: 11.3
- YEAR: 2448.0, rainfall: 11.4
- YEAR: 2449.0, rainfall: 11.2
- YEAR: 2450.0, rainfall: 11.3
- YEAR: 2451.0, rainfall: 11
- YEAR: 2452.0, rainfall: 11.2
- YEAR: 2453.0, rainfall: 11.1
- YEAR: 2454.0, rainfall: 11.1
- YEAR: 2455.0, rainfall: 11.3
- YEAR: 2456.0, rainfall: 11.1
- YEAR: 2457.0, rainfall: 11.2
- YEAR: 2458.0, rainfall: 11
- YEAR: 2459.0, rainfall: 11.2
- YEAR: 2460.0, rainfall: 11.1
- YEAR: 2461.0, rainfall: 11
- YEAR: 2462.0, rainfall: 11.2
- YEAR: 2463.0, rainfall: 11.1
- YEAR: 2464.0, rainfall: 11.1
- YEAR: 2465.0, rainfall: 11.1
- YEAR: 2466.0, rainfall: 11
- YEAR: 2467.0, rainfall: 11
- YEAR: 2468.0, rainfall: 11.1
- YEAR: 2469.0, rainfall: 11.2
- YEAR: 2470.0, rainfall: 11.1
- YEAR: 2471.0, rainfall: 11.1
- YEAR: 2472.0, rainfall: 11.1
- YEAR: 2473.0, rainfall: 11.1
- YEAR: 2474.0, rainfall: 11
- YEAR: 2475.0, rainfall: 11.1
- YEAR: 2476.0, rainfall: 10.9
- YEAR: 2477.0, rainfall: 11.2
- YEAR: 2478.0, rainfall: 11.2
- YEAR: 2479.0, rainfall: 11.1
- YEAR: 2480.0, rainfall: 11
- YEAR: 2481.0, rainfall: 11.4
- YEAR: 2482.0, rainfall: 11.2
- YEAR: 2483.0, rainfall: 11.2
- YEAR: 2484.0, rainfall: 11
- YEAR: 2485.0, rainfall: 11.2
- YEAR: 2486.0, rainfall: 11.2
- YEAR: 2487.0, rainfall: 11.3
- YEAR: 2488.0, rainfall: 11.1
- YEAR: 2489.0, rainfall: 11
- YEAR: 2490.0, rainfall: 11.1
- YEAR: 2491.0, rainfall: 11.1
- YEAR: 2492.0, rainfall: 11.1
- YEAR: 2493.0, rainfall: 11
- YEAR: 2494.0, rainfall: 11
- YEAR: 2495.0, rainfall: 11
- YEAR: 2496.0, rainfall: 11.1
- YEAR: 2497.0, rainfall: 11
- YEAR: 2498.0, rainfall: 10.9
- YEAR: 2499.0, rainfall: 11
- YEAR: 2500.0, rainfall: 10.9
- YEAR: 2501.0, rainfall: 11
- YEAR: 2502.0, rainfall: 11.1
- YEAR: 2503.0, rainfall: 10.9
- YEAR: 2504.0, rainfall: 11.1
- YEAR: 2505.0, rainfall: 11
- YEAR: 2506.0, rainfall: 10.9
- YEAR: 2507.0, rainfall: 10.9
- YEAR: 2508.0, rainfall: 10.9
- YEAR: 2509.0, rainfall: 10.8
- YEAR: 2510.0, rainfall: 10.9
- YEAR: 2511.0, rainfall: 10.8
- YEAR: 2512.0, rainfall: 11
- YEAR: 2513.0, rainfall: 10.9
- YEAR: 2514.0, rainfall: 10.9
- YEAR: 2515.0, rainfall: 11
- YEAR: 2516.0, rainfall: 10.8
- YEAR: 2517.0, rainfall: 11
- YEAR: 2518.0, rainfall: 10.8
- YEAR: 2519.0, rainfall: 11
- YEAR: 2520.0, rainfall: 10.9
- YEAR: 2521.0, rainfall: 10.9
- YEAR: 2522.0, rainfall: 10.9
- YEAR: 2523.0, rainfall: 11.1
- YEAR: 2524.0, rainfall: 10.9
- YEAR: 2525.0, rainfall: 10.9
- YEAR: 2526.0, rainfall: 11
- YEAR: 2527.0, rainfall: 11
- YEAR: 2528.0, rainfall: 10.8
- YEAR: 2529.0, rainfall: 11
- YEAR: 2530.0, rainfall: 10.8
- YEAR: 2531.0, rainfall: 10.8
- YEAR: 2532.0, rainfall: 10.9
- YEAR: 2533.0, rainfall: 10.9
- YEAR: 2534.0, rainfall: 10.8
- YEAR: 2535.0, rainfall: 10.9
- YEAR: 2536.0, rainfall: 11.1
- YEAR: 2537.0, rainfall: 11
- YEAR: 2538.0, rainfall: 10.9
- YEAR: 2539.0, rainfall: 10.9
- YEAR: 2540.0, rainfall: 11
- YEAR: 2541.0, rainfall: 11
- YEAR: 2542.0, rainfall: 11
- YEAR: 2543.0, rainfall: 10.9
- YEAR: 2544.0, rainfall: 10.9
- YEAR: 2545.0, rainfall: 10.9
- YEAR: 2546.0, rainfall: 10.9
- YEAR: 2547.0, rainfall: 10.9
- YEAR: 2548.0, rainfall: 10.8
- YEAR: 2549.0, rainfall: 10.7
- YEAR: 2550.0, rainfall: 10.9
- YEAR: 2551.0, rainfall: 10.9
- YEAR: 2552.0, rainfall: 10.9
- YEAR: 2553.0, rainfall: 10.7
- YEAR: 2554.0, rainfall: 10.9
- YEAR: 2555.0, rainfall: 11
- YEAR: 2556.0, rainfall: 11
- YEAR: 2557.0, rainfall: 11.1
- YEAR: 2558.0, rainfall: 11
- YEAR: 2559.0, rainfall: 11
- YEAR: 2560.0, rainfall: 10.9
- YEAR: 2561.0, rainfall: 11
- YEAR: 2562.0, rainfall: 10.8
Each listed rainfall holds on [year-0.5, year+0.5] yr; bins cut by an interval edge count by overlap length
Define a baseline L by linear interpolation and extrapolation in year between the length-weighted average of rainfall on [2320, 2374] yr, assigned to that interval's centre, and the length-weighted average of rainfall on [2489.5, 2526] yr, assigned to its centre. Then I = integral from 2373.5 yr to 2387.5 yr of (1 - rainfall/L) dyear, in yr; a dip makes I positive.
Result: 0.2 yr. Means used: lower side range 11.5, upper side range 11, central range 11.3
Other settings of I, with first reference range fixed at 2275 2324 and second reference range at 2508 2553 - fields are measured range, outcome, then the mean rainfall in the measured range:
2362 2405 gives 0.7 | 11.3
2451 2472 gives 0.1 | 11.1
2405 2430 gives 0.1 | 11.3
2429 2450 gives 0.0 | 11.3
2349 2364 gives 0.3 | 11.4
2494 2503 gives 0.0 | 11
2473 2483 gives 0.0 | 11.1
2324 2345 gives 0.0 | 11.7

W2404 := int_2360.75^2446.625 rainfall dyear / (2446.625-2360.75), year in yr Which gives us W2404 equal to 11.3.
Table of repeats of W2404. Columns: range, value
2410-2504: 11.2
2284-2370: 11.7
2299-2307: 12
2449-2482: 11.1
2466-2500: 11.1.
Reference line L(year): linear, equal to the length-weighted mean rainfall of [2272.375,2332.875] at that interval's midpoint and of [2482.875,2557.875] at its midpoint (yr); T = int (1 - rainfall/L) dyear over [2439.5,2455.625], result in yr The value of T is 0.0 yr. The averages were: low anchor 11.8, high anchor 11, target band 11.2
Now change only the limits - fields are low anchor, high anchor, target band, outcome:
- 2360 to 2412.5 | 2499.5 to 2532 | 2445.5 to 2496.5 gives -0.3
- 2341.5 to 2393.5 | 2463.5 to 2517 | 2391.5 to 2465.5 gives -0.5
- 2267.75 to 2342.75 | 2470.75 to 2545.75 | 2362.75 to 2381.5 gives 0.3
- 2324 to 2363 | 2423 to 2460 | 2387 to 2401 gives 0.2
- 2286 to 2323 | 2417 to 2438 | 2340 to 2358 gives 0.2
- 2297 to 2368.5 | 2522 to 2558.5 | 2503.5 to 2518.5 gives 0.2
